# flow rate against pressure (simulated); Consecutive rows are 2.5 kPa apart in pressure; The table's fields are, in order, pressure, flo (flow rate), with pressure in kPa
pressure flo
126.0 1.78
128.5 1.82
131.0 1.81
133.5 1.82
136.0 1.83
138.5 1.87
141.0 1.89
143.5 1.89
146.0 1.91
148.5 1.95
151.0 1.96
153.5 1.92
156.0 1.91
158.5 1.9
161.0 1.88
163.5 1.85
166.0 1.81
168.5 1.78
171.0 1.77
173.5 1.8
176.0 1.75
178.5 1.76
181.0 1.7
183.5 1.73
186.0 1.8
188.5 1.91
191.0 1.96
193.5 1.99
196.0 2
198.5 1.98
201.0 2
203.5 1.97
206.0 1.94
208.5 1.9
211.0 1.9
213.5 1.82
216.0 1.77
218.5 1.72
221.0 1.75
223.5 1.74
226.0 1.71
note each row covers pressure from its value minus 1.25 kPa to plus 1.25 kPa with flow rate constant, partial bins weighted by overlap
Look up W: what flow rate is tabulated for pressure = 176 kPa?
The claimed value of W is 1.75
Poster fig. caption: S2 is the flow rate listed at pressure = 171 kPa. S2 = 1.77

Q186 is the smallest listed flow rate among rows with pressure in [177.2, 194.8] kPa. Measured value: 1.7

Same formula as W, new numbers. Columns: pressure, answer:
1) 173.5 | 1.8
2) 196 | 2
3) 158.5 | 1.9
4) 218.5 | 1.72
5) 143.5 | 1.89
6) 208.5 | 1.9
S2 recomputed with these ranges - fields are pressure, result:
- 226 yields 1.71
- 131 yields 1.81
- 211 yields 1.9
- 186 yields 1.8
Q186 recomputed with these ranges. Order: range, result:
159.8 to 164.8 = 1.85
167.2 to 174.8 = 1.77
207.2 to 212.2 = 1.9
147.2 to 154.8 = 1.92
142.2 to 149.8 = 1.89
